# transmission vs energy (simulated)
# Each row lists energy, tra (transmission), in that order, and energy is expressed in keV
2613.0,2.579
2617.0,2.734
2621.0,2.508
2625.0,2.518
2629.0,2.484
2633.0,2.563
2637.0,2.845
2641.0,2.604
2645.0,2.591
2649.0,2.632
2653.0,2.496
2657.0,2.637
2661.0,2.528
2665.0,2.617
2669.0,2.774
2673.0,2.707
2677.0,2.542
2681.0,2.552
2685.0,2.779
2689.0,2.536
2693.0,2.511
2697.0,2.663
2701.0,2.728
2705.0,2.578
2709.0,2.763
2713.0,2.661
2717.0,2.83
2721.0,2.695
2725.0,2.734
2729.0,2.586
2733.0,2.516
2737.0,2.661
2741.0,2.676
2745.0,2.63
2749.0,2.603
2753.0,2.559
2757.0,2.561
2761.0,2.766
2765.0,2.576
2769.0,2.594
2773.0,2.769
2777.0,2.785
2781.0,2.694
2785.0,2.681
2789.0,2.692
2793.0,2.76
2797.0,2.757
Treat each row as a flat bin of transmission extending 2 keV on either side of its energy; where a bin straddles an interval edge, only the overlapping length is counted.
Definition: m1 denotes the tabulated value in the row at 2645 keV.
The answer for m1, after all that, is 2.591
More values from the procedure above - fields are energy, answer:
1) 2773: 2.769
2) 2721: 2.695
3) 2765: 2.576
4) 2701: 2.728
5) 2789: 2.692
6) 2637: 2.845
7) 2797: 2.757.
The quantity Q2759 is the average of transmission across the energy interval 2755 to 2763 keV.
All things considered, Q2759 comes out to 2.66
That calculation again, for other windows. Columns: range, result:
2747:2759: 2.57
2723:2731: 2.66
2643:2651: 2.61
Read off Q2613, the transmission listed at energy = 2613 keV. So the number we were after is 2.579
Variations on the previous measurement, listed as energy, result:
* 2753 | 2.559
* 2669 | 2.774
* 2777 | 2.785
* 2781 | 2.694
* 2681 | 2.552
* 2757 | 2.561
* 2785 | 2.681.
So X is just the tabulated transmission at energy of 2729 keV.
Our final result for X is 2.586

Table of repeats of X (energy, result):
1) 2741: 2.676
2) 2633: 2.563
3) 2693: 2.511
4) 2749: 2.603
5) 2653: 2.496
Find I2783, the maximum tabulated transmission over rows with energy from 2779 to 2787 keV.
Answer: 2.694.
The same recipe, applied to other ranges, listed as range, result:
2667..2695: 2.779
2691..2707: 2.728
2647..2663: 2.637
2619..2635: 2.563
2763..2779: 2.785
